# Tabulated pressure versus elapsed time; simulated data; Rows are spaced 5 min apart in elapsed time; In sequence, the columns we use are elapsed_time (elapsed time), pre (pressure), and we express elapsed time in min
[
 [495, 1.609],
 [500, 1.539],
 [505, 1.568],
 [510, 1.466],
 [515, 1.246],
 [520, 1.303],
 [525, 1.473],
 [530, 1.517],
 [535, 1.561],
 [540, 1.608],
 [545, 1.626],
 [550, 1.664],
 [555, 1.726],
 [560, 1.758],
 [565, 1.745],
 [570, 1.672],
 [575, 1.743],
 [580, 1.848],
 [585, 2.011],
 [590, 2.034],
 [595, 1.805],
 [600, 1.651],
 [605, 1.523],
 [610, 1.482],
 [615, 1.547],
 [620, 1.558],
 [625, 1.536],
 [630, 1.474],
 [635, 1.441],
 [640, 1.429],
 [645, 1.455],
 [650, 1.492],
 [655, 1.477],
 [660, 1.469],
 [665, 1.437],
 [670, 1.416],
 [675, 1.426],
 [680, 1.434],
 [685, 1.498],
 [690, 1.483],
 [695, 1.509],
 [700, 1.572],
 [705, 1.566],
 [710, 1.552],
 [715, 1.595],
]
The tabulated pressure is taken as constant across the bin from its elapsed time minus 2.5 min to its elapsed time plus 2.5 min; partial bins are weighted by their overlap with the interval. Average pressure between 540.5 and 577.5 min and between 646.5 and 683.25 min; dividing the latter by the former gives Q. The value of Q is 0.85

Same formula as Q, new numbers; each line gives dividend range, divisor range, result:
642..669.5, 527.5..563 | 0.89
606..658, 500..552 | 0.99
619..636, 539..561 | 0.90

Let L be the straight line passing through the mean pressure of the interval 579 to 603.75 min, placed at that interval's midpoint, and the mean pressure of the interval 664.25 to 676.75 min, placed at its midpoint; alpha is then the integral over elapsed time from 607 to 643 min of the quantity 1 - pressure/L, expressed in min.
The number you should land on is 3.8 min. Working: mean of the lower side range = 1.85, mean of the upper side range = 1.42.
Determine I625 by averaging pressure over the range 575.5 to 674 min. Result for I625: 1.58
